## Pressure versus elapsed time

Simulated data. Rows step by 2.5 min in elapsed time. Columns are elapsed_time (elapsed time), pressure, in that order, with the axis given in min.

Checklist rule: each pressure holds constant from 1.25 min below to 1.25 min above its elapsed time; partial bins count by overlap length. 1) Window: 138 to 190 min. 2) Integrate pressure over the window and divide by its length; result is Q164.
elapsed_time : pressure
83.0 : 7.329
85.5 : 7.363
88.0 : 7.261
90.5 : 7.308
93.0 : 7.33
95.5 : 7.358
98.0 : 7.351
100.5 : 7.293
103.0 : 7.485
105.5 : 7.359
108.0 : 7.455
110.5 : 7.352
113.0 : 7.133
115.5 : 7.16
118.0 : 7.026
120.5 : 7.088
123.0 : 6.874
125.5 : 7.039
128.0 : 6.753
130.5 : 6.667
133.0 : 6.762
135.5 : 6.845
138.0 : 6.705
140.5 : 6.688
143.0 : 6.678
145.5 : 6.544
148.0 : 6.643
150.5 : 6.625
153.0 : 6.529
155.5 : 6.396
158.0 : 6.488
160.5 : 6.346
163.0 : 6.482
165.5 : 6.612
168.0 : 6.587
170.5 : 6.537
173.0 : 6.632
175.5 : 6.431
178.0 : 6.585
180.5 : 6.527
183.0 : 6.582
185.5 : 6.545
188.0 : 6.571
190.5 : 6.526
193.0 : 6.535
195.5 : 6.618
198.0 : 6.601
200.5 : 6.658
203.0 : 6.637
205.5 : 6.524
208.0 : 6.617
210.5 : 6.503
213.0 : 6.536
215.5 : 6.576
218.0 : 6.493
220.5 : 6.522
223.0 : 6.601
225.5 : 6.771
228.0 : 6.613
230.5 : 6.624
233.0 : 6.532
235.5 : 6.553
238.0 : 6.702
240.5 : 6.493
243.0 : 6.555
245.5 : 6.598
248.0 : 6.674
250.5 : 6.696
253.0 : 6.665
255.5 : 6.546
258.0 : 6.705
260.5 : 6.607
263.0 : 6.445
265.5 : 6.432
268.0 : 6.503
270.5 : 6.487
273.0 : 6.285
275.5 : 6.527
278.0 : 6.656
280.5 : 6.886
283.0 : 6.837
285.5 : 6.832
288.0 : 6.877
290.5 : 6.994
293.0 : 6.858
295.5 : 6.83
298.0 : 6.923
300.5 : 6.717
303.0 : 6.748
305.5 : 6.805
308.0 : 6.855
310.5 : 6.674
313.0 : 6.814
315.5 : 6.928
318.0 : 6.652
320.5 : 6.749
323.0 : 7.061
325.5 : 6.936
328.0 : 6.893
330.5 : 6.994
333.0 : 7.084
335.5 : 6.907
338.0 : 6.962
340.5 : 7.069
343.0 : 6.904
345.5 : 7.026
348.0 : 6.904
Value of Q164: 6.55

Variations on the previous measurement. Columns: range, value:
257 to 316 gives 6.72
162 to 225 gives 6.56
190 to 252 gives 6.59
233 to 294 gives 6.64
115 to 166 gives 6.71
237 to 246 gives 6.58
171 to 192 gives 6.55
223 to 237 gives 6.62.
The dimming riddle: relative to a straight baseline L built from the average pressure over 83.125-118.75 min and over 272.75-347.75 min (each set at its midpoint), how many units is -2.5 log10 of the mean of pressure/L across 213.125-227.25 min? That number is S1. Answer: 0.07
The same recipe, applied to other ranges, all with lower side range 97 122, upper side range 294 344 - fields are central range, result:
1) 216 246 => 0.07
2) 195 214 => 0.08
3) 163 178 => 0.09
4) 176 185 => 0.09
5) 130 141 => 0.07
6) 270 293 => 0.03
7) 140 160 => 0.10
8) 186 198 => 0.09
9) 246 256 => 0.06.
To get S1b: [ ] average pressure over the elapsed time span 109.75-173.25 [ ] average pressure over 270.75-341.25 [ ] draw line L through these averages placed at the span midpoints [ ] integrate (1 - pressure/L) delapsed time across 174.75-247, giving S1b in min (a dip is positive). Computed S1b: 2.1 min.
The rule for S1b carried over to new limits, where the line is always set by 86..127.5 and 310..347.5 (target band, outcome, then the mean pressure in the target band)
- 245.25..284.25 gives 2.28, 6.6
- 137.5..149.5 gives 0.89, 6.65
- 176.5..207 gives 2.31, 6.57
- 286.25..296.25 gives 0.11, 6.89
